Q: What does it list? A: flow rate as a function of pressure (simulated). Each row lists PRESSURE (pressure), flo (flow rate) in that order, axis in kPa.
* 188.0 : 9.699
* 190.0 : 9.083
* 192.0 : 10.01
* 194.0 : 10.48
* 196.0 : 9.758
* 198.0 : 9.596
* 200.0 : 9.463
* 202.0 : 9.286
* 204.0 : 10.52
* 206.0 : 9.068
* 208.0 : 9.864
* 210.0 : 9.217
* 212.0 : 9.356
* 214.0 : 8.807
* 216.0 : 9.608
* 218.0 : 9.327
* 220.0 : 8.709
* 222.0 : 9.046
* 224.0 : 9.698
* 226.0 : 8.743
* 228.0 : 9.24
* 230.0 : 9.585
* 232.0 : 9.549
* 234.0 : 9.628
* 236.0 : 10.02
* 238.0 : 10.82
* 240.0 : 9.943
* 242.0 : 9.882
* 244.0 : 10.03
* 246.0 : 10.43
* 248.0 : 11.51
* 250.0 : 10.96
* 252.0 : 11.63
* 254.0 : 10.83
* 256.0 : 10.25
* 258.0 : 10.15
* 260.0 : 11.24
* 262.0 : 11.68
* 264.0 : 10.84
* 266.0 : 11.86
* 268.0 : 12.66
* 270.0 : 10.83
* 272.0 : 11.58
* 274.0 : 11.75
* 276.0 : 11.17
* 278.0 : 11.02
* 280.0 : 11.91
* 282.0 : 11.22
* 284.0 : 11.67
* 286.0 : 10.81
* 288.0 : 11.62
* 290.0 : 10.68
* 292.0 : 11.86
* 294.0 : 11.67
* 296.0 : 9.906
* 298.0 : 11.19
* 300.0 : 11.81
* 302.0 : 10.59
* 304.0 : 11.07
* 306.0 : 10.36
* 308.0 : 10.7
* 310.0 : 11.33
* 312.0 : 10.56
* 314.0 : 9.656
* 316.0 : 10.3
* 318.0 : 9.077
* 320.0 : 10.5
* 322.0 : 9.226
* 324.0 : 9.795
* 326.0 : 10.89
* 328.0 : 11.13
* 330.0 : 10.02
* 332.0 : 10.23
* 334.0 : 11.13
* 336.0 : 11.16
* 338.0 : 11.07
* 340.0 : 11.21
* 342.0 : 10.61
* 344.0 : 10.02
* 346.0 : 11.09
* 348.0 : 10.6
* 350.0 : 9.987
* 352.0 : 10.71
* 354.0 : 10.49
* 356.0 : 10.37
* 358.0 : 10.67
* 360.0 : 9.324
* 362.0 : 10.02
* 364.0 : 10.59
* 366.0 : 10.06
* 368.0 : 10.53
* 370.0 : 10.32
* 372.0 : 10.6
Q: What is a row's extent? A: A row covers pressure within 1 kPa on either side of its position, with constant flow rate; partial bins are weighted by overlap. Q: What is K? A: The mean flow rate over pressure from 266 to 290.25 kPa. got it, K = 11.5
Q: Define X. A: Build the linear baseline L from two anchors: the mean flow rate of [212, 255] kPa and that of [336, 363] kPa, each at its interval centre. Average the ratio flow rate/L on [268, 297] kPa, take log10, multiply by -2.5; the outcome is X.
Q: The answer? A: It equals -0.12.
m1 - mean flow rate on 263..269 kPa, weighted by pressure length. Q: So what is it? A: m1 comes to 11.8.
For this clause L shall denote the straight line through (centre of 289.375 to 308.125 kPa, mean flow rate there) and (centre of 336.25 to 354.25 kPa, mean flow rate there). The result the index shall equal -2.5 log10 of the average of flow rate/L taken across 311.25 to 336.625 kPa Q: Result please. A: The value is 0.06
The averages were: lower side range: 11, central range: 10.3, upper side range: 10.7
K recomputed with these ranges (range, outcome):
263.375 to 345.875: 10.9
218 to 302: 10.7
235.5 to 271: 10.9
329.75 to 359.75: 10.6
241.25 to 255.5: 10.8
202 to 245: 9.55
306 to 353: 10.5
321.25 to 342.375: 10.6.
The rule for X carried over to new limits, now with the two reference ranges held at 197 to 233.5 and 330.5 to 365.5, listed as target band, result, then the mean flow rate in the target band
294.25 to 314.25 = -0.07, 10.8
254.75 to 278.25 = -0.15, 11.3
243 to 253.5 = -0.13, 10.9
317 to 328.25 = 0.03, 10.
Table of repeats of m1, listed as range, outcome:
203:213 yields 9.61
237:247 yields 10.2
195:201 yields 9.61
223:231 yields 9.32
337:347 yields 10.8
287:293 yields 11.4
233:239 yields 10.2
